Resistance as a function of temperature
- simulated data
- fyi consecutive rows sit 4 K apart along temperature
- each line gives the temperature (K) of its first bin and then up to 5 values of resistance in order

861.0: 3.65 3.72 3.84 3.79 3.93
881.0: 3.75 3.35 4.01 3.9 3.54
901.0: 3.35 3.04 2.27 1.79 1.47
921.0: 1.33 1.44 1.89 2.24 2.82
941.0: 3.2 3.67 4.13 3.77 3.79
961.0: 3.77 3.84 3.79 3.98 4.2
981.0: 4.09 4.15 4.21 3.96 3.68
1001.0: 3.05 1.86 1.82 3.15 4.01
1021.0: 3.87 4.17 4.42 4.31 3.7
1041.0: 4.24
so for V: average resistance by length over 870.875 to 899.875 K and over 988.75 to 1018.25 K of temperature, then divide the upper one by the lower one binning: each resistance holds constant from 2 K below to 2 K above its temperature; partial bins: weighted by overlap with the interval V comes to 0.8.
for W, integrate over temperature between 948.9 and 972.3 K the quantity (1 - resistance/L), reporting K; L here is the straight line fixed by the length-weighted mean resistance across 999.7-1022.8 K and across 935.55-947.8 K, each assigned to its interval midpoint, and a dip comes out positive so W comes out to -4.5 K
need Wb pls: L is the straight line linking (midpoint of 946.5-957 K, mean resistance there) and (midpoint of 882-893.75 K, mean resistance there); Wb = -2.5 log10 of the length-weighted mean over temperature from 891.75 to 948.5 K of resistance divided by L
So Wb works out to 0.42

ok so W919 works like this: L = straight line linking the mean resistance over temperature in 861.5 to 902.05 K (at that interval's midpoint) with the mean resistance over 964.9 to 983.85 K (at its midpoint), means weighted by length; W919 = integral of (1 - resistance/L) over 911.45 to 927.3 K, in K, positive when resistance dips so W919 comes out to 9.6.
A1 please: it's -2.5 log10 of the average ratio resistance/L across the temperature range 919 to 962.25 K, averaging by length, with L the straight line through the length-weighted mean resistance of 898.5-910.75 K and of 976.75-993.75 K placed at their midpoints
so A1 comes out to 0.21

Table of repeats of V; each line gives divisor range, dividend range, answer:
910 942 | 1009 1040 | 1.92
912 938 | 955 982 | 2.15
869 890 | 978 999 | 1.07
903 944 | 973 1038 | 1.68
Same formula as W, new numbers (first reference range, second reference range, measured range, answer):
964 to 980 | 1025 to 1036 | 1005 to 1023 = 4.8 K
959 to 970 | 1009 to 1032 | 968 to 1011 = 3.0 K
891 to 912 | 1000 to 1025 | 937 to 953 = -2.4 K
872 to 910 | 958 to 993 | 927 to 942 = 5.1 K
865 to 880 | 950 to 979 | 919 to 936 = 9.1 K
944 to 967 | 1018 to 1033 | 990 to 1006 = 3.0 K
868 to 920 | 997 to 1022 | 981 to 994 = -4.7 K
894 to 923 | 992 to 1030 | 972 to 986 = -4.7 K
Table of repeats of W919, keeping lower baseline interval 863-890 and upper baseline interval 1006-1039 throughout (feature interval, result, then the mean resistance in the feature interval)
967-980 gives -1.16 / 4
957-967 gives -0.33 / 3.8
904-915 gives 4.20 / 2.31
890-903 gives 0.40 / 3.63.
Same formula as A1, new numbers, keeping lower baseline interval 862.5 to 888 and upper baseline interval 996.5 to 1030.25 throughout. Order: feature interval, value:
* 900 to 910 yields 0.25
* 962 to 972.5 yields -0.12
